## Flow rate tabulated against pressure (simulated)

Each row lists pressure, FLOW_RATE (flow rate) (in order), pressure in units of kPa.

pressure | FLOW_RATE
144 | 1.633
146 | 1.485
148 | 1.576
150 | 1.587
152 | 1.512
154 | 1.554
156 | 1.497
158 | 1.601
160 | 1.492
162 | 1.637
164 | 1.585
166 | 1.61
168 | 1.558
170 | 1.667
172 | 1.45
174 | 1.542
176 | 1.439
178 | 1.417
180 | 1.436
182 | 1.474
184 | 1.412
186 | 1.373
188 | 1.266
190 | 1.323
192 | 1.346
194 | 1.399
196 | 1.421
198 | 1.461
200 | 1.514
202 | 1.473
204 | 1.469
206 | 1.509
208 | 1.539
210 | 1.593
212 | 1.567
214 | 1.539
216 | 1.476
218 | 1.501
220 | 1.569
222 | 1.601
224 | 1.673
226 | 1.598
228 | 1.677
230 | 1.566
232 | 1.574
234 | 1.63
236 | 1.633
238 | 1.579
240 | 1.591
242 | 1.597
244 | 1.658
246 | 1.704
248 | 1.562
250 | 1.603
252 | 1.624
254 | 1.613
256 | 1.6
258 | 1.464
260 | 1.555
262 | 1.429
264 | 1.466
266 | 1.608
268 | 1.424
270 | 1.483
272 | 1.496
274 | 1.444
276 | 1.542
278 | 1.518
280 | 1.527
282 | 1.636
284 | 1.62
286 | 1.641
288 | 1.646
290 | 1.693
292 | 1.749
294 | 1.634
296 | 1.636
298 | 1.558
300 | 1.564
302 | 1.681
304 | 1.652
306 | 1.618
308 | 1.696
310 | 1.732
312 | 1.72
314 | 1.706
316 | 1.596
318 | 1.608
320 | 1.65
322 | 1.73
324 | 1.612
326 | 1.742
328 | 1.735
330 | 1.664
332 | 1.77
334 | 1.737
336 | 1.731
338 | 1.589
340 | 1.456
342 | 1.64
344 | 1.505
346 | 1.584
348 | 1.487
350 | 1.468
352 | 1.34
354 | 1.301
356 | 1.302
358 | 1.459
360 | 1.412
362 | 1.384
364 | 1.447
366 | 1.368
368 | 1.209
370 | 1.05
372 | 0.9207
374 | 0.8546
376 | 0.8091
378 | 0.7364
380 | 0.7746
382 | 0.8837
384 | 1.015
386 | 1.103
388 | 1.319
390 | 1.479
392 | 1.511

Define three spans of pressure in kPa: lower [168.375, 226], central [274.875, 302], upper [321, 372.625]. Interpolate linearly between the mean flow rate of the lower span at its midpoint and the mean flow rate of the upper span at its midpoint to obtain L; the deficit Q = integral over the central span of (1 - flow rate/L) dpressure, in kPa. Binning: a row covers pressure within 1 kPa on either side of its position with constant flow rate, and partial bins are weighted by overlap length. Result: -2.3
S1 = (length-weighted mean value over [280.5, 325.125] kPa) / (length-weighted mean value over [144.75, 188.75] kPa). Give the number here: 1.09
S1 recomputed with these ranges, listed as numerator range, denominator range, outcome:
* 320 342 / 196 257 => 1.06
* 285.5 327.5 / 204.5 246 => 1.05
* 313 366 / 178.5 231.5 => 1.05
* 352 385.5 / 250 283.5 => 0.74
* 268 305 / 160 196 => 1.09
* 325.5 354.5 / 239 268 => 1.01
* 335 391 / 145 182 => 0.83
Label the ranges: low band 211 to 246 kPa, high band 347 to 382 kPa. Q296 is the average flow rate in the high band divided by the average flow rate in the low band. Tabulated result 0.7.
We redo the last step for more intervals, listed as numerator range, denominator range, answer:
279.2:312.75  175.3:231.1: 1.11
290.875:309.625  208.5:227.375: 1.05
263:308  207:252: 1.00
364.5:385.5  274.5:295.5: 0.60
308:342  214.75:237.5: 1.05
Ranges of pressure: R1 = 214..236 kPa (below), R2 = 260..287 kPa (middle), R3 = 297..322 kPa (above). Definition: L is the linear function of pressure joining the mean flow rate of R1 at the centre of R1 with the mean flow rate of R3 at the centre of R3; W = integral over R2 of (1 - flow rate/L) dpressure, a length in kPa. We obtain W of 1.6 kPa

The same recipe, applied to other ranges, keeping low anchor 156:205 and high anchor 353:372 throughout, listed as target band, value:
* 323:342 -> -4.8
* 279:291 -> -2.2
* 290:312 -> -4.8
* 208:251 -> -5.0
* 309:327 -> -4.4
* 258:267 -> -0.7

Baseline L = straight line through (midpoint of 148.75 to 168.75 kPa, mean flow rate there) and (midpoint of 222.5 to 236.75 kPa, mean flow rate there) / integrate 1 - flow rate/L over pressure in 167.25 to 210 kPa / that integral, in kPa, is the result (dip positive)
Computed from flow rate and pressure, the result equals 3.6 kPa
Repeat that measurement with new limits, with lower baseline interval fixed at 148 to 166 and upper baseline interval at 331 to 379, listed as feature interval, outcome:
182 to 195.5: 1.5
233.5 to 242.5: -0.8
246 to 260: -1.2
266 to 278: -0.4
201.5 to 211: -0.1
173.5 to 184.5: 0.6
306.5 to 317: -2.1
